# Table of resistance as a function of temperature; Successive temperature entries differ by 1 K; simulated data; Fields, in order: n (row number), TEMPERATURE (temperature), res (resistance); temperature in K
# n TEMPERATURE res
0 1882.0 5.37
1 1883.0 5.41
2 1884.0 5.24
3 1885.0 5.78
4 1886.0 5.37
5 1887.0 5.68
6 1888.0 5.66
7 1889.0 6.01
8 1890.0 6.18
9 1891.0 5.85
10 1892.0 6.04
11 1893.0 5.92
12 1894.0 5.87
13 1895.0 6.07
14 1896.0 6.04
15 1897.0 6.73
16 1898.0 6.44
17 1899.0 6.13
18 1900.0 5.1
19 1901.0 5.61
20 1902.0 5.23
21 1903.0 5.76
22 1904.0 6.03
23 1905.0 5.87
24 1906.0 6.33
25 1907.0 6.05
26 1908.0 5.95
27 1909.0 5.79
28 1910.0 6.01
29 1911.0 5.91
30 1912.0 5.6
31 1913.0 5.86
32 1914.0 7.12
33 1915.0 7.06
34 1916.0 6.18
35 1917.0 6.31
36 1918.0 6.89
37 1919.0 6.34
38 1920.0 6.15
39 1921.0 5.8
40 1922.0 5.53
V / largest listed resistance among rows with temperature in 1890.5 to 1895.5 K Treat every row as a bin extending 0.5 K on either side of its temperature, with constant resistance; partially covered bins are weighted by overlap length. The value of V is 6.07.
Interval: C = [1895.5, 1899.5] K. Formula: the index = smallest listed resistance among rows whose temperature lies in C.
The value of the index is 6.04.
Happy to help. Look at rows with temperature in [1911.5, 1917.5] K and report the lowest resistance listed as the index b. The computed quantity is 5.6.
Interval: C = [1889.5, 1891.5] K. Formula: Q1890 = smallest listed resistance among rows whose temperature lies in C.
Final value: 5.85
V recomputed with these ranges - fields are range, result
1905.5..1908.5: 6.33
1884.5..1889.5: 6.01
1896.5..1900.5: 6.73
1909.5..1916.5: 7.12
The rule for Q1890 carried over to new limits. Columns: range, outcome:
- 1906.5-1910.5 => 5.79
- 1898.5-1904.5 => 5.1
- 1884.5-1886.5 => 5.37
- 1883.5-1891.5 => 5.24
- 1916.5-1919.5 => 6.31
